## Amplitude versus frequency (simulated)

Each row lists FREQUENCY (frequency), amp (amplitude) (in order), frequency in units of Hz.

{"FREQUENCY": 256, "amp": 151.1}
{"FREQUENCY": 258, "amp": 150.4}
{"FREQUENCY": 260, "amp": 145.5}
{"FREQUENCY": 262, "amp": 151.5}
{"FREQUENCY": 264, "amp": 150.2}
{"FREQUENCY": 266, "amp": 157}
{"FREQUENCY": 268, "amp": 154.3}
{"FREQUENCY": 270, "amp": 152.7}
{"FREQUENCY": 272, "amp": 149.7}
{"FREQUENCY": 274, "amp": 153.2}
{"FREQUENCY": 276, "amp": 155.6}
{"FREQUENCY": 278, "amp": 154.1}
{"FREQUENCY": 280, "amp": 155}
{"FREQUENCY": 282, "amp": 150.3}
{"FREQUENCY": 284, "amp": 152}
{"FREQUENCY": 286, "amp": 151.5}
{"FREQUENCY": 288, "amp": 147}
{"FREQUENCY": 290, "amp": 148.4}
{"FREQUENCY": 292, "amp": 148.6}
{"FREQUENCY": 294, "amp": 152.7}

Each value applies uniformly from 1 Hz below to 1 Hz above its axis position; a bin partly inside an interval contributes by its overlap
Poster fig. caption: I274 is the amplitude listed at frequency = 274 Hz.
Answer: 153.2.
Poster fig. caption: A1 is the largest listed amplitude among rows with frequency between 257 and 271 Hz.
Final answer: 157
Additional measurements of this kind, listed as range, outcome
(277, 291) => 155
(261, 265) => 151.5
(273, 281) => 155.6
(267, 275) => 154.3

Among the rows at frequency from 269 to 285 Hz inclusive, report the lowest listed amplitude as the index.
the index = 149.7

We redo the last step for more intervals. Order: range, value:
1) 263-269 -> 150.2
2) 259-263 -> 145.5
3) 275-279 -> 154.1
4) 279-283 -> 150.3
